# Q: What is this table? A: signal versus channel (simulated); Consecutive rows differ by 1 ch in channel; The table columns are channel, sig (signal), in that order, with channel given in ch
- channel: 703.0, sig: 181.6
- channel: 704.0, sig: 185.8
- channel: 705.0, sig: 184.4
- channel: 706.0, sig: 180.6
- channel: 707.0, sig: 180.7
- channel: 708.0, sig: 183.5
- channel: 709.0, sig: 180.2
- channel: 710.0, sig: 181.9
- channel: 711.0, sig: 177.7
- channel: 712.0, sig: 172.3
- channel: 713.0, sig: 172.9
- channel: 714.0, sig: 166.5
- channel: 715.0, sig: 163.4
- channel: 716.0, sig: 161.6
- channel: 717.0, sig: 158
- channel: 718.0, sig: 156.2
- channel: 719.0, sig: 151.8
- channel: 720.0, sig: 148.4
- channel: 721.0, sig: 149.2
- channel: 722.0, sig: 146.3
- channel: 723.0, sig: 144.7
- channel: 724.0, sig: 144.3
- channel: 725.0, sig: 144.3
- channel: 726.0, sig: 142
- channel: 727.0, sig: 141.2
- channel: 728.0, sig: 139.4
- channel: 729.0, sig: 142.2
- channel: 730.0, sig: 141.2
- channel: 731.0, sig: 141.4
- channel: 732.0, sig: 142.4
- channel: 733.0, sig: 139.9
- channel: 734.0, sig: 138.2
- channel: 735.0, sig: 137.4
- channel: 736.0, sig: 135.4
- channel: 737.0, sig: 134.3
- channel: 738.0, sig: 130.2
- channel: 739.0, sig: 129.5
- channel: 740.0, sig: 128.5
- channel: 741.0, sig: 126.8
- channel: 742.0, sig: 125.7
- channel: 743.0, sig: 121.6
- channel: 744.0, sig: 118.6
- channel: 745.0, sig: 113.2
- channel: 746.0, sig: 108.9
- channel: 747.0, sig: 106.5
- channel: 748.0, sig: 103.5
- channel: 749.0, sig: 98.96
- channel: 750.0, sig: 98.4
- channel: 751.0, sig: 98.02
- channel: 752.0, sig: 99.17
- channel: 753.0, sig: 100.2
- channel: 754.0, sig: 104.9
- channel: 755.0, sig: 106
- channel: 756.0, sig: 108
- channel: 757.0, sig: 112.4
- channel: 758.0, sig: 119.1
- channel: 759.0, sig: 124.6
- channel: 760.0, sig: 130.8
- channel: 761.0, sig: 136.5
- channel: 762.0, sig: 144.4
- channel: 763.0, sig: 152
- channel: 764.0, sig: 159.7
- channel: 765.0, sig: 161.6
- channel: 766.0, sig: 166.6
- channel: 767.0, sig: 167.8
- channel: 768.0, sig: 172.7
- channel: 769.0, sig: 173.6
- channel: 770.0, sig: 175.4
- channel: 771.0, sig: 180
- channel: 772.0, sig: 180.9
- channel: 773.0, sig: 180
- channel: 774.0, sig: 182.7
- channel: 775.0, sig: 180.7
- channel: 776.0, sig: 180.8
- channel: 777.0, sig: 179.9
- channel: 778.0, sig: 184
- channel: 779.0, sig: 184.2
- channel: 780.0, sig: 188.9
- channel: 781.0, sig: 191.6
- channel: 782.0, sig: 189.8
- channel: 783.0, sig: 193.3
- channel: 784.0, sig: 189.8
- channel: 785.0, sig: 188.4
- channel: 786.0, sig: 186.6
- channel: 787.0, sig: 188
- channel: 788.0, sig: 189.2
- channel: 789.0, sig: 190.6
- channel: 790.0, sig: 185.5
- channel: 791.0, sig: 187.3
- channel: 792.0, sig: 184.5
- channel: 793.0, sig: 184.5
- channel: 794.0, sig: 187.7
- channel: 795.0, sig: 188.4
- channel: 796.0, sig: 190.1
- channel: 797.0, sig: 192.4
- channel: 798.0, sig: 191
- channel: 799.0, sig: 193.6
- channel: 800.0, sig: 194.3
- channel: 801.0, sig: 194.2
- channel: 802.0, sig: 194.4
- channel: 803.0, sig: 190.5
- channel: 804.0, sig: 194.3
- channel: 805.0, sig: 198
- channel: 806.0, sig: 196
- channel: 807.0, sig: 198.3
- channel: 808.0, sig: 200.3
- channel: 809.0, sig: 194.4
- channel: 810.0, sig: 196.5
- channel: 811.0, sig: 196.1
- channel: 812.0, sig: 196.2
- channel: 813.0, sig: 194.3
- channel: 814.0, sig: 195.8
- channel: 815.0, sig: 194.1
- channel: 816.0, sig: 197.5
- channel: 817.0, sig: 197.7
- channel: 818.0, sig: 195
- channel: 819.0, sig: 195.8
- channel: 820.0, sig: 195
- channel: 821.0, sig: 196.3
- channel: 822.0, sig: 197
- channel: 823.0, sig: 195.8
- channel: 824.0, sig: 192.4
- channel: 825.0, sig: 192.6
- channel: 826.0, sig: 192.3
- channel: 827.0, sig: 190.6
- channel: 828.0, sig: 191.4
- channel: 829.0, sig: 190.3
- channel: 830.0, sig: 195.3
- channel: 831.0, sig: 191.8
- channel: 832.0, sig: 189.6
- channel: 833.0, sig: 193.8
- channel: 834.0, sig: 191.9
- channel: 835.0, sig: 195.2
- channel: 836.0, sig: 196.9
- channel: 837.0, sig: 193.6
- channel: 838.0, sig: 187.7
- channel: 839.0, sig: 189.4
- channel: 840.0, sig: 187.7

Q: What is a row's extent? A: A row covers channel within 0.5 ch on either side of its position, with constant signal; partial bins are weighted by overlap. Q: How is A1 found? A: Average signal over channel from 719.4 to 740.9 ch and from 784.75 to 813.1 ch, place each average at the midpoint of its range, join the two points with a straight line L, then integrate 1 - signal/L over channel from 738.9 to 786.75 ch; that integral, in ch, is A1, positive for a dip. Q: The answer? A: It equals 5.4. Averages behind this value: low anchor 140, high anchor 192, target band 147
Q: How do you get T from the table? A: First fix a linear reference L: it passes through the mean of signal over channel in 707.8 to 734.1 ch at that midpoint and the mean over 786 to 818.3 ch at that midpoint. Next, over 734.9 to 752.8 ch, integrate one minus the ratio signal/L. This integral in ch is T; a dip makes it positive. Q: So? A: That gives 5.23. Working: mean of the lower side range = 154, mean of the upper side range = 193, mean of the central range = 117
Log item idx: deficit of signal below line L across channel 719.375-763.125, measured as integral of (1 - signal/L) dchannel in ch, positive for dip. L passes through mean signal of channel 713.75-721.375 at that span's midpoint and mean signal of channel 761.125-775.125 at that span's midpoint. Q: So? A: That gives 9.43 ch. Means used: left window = 157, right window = 169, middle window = 127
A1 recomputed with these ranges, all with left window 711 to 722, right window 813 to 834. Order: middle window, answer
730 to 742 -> 2.3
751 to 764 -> 4.0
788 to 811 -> -0.7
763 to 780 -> 0.2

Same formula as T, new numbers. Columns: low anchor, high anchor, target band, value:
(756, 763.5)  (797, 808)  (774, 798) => -2.6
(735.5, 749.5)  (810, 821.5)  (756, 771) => -0.7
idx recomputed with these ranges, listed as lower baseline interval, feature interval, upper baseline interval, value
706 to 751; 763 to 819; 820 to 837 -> -4.2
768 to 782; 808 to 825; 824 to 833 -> -0.5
